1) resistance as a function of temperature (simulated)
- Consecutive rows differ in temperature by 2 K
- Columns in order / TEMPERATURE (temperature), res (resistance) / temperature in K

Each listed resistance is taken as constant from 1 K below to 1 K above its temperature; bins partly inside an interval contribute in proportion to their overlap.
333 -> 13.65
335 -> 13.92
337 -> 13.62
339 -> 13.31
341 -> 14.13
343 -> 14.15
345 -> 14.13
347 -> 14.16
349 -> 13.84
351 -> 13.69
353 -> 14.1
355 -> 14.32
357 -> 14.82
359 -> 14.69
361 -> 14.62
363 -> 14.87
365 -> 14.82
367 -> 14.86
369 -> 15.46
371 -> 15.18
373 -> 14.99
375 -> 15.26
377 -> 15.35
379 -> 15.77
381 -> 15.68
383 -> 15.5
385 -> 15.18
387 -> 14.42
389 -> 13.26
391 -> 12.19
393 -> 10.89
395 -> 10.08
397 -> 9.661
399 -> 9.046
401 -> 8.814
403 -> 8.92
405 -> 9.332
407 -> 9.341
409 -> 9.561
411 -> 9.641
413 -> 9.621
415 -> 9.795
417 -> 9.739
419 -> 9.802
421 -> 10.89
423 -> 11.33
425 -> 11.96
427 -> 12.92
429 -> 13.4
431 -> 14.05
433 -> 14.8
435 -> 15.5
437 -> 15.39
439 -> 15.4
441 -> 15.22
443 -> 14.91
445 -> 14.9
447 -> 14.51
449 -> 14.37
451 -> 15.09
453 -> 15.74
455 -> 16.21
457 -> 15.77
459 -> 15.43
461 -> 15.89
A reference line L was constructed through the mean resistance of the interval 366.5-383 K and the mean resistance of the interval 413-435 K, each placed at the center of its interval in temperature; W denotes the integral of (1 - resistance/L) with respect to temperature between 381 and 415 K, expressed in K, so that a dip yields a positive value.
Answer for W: 6.8 K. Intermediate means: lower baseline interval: 15.3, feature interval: 11.1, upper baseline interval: 11.9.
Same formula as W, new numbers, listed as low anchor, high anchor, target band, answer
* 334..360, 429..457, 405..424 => 6.2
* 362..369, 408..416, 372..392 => -2.6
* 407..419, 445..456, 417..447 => -2.5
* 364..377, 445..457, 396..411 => 5.8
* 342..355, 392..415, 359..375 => -3.1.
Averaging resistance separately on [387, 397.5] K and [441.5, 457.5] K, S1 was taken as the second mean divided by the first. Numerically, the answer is 1.3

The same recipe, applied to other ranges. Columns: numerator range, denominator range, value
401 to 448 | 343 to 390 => 0.82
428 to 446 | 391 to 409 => 1.54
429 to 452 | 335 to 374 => 1.03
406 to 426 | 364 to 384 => 0.67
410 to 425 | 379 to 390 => 0.69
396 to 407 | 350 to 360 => 0.64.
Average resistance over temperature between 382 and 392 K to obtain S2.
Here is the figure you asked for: 14.1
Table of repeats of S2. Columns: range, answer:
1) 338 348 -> 14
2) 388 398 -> 11.2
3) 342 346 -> 14.1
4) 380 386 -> 15.5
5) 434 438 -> 15.4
